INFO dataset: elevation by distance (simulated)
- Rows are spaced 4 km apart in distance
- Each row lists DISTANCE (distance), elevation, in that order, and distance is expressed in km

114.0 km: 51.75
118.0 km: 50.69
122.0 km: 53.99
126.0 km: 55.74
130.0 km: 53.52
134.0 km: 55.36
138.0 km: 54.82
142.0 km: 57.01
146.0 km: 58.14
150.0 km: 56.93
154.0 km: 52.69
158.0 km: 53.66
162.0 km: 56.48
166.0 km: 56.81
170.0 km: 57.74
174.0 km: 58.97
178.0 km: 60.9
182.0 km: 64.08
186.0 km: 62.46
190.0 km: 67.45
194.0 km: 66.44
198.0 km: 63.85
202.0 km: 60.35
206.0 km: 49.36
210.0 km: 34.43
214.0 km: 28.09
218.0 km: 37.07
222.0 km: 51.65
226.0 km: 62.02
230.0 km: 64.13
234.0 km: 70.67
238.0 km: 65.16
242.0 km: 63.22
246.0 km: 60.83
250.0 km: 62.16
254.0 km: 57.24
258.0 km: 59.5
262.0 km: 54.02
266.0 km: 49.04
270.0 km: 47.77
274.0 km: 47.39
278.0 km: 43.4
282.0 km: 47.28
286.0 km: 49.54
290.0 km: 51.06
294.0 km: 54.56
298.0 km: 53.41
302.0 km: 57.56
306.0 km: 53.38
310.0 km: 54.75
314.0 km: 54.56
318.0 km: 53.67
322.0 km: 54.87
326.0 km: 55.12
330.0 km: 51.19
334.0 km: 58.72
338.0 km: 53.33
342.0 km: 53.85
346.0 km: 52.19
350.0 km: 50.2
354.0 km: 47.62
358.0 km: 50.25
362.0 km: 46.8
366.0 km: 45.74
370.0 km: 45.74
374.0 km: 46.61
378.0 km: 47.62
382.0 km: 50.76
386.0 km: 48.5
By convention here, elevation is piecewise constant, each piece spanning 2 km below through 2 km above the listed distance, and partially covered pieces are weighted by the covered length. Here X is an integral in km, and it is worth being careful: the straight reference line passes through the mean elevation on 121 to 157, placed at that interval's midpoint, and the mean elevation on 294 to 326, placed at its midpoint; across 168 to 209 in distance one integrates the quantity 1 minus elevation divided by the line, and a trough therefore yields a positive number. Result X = -3.99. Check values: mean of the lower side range 55.3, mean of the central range 60.5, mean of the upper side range 54.6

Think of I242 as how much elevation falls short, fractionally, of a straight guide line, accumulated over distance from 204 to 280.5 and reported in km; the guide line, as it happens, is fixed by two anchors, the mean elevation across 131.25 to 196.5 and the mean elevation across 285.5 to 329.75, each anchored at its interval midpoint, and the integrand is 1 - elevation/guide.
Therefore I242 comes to 4.2 km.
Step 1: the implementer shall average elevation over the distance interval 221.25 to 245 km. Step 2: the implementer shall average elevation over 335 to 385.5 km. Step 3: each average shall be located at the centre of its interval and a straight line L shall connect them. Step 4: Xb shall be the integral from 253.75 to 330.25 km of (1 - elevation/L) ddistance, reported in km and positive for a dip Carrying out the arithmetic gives 5.8 km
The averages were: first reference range 63.3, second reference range 49.4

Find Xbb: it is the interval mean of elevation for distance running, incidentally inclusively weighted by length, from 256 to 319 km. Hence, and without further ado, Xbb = 51.9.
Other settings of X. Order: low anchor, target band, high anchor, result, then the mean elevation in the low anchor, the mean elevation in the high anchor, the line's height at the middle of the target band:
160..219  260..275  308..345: 1.4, 55.3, 54.4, 54.8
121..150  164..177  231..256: 0.0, 55.7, 63.2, 58.1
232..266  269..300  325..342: 4.7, 60.9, 54.5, 58.2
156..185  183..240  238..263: 3.1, 58.5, 60.2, 59.4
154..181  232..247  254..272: -3.1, 57.3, 53.1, 54.1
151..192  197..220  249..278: 4.9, 59.1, 52.9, 56.6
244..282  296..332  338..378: -2.4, 53.2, 48.9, 50.9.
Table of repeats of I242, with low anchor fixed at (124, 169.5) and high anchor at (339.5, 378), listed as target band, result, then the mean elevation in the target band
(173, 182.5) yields -1.1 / 61.1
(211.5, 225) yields 3.2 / 40.5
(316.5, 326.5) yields -0.9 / 54.5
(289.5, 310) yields -1.5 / 54.3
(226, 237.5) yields -2.9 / 66.2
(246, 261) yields -2.1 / 59.4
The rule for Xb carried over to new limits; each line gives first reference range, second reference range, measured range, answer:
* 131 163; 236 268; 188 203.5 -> -2.1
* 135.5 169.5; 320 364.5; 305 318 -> -0.4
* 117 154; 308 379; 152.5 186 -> -2.2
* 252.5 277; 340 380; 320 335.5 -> -1.6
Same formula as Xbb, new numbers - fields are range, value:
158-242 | 57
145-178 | 56.6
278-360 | 52.6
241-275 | 55.7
